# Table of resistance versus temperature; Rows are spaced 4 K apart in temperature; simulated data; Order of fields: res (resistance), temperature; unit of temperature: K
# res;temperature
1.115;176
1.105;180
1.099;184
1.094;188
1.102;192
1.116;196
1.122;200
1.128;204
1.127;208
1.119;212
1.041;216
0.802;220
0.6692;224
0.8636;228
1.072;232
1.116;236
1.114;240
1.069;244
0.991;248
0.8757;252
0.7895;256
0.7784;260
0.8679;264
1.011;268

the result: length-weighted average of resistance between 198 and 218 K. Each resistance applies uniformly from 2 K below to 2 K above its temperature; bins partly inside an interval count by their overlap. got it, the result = 1.11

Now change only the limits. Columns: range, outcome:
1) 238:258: 0.968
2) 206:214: 1.12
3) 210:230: 0.899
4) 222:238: 0.93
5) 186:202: 1.11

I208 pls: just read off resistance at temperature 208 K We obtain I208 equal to 1.127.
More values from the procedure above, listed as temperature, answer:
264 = 0.8679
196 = 1.116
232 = 1.072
